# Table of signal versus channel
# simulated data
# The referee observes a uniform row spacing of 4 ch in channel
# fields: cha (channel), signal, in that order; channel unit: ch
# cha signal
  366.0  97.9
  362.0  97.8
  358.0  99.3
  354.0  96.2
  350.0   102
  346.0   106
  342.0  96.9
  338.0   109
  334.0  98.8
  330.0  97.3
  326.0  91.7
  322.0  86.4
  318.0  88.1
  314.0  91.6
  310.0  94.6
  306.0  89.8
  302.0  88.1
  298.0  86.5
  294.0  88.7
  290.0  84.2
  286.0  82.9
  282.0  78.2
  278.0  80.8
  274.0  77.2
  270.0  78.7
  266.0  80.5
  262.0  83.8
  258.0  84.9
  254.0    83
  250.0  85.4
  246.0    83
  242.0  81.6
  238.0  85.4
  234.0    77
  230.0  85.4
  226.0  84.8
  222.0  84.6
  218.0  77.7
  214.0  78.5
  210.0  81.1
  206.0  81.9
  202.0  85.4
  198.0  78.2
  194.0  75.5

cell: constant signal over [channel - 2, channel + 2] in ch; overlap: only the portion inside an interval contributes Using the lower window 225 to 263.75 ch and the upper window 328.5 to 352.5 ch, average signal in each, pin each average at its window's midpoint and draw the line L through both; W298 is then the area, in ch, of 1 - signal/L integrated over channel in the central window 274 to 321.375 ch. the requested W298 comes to 3.7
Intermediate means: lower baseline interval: 83.4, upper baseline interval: 102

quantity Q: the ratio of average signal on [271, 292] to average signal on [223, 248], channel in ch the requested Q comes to 1.0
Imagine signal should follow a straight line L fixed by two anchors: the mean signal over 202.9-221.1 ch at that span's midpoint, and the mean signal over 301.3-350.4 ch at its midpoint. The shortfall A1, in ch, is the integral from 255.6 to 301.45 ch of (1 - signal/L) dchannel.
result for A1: 3.4 ch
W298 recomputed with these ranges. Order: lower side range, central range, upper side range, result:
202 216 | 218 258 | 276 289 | -1.0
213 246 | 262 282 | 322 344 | 2.0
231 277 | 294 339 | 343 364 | 0.5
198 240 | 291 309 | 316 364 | 0.8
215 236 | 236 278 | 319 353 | 2.0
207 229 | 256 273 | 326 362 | 1.3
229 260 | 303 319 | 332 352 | 0.9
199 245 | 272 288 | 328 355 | 2.0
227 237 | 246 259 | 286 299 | -0.1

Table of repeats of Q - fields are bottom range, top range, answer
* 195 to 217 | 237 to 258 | 1.04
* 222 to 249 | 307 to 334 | 1.11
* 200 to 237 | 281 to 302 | 1.03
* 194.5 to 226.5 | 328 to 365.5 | 1.24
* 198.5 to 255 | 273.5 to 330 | 1.06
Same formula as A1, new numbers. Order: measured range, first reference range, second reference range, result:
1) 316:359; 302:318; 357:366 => -1.09 ch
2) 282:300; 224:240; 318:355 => 1.31 ch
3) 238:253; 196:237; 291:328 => 0.07 ch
